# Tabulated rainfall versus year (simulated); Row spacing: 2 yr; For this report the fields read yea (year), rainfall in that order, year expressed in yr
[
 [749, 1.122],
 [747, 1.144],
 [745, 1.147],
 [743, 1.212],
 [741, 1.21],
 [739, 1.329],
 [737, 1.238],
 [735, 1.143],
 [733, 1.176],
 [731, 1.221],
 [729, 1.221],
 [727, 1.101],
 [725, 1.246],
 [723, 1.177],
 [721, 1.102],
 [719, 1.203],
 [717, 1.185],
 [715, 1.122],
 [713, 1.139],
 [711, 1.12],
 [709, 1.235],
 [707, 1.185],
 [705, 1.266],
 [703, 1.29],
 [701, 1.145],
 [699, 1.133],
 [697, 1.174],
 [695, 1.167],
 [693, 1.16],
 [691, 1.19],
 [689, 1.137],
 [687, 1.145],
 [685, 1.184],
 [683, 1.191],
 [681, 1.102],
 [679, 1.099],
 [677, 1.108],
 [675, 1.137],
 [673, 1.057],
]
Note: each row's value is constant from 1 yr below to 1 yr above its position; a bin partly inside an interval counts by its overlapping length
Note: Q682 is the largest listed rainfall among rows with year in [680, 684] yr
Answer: 1.191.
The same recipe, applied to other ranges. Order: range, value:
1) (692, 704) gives 1.29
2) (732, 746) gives 1.329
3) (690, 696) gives 1.19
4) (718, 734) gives 1.246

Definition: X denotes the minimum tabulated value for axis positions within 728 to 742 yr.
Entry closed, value 1.143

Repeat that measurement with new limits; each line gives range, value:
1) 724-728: 1.101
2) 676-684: 1.099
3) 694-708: 1.133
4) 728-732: 1.221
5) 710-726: 1.102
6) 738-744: 1.21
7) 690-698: 1.16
